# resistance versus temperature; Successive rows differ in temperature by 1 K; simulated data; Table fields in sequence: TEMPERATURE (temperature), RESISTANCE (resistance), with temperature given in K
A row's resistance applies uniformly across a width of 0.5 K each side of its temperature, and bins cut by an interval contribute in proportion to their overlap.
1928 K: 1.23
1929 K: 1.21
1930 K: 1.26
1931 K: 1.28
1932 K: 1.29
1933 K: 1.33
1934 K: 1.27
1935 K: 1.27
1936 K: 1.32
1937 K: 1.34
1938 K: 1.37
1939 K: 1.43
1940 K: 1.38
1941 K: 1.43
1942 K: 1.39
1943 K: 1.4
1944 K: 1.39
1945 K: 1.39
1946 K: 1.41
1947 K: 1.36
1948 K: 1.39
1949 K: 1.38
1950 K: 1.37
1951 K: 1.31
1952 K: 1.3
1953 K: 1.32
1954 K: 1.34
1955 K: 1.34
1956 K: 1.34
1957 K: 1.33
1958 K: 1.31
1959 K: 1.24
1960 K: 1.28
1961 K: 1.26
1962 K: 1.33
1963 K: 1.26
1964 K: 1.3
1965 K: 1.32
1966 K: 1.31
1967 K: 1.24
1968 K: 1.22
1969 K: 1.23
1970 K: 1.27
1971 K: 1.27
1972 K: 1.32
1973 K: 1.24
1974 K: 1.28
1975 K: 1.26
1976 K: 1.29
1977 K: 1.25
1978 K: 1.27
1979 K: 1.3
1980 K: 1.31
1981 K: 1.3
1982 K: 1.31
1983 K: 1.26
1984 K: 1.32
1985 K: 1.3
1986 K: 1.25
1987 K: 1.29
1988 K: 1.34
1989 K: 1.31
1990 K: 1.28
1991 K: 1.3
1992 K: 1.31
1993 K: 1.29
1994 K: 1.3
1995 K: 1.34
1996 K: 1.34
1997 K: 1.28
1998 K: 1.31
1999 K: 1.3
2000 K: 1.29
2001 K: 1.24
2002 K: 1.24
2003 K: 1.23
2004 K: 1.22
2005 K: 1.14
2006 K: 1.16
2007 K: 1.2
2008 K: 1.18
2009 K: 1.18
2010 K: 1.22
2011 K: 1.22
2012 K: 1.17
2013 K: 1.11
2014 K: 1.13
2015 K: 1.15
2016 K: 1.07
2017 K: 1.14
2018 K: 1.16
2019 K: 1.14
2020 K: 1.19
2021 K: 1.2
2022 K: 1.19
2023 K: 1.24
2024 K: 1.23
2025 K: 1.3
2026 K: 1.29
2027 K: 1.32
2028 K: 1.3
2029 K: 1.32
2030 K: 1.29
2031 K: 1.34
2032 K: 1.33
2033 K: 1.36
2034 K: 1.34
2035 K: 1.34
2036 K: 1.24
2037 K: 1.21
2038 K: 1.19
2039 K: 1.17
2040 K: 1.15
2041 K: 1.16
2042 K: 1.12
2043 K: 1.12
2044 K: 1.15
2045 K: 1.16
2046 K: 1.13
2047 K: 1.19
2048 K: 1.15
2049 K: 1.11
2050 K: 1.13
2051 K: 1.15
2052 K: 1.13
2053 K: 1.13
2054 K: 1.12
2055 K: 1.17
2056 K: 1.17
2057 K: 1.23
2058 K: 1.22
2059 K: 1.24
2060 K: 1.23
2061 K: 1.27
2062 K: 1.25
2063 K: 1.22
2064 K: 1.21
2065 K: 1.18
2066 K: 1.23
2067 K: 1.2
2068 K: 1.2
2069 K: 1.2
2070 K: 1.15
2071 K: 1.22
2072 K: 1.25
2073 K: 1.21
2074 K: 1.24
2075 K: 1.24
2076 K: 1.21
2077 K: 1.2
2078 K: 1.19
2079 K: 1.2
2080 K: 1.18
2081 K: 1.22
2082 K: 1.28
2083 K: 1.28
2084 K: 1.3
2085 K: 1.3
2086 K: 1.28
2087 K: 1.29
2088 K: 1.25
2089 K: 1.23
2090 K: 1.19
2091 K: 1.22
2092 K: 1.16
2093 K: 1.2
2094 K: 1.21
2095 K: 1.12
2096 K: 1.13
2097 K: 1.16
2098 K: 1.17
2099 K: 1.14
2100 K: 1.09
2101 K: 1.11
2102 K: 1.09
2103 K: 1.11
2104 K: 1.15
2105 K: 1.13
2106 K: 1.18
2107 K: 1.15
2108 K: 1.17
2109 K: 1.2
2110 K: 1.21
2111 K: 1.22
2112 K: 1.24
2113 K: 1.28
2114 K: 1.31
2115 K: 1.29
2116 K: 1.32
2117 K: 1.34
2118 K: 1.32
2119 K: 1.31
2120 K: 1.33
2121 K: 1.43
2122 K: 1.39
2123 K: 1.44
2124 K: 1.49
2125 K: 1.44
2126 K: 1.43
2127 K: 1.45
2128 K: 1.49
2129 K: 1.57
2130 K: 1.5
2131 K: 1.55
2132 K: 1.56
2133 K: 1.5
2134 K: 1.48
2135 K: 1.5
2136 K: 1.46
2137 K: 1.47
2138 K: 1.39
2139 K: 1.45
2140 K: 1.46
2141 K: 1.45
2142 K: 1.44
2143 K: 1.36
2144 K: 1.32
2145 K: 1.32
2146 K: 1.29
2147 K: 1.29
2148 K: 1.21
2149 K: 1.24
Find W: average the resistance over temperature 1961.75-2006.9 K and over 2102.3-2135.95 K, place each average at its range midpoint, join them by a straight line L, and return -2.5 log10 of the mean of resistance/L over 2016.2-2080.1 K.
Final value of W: 0.09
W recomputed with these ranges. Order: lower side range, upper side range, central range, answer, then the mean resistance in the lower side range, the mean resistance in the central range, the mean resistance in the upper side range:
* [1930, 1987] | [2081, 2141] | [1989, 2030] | 0.07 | 1.31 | 1.23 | 1.3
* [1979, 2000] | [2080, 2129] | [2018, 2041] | 0.03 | 1.3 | 1.25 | 1.26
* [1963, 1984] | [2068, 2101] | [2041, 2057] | 0.08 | 1.28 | 1.15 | 1.21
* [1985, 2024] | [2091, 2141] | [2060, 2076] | 0.05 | 1.23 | 1.22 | 1.31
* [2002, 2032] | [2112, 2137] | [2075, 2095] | 0.10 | 1.21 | 1.23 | 1.42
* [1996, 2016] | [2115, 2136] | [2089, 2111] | 0.20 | 1.21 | 1.16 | 1.44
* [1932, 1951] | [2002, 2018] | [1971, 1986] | -0.02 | 1.36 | 1.28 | 1.17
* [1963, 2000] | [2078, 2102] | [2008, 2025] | 0.08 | 1.29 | 1.18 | 1.2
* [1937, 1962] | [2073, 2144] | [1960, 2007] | 0.05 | 1.35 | 1.28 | 1.3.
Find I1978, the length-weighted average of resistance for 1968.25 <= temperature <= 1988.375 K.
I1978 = 1.28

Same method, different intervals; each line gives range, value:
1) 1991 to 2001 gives 1.3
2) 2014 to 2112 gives 1.2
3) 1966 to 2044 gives 1.25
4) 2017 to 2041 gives 1.25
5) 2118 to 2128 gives 1.41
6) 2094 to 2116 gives 1.18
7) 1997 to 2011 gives 1.23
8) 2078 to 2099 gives 1.22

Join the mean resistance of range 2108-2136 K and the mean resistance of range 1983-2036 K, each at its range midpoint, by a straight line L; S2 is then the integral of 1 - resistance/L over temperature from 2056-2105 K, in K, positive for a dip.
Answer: 4.9 K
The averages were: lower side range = 1.25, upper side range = 1.39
